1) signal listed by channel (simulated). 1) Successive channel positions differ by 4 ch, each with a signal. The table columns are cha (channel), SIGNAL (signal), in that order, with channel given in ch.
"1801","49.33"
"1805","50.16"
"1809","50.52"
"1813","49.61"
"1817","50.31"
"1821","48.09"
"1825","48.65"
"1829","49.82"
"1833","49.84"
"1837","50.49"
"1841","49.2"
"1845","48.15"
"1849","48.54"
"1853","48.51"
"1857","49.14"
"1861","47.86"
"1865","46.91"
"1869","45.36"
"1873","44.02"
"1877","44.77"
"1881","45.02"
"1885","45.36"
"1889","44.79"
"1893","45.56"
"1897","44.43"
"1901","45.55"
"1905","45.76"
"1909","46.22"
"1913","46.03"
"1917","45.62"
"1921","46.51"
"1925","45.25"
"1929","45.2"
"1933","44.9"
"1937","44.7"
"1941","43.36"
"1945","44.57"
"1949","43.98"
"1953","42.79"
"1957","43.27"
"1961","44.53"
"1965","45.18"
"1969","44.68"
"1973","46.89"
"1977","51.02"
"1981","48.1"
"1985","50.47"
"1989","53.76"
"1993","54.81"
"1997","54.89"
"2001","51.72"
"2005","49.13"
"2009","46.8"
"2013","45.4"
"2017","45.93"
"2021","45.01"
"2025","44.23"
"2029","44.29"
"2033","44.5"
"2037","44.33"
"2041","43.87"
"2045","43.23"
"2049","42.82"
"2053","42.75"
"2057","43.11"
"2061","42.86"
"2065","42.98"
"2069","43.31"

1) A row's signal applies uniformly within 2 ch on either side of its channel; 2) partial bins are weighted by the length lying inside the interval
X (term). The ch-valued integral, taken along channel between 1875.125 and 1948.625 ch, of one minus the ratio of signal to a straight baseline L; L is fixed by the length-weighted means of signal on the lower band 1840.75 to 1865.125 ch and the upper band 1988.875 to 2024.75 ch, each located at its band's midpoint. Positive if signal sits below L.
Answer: 5.3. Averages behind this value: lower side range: 48.4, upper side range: 49.2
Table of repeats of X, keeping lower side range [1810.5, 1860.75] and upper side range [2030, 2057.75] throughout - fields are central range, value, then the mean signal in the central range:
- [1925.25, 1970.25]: 1.8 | 44.3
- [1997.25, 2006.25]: -1.3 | 51.4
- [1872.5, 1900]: 1.7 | 44.9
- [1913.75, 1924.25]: 0.2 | 46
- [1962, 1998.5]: -3.6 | 49.8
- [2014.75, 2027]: -0.2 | 45.1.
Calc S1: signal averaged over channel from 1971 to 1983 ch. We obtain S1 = 48.7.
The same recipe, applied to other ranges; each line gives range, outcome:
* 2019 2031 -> 44.5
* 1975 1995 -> 51.6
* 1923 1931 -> 45.2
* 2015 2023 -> 45.5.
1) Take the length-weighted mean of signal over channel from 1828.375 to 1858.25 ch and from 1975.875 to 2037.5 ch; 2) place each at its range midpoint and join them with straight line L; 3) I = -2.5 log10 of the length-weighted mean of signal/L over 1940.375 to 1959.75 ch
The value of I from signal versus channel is 0.12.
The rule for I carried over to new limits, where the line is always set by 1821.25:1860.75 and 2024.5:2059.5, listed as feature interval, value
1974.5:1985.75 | -0.10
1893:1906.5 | 0.05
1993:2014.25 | -0.13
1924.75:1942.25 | 0.04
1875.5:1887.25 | 0.07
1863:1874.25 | 0.06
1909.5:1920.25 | 0.03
